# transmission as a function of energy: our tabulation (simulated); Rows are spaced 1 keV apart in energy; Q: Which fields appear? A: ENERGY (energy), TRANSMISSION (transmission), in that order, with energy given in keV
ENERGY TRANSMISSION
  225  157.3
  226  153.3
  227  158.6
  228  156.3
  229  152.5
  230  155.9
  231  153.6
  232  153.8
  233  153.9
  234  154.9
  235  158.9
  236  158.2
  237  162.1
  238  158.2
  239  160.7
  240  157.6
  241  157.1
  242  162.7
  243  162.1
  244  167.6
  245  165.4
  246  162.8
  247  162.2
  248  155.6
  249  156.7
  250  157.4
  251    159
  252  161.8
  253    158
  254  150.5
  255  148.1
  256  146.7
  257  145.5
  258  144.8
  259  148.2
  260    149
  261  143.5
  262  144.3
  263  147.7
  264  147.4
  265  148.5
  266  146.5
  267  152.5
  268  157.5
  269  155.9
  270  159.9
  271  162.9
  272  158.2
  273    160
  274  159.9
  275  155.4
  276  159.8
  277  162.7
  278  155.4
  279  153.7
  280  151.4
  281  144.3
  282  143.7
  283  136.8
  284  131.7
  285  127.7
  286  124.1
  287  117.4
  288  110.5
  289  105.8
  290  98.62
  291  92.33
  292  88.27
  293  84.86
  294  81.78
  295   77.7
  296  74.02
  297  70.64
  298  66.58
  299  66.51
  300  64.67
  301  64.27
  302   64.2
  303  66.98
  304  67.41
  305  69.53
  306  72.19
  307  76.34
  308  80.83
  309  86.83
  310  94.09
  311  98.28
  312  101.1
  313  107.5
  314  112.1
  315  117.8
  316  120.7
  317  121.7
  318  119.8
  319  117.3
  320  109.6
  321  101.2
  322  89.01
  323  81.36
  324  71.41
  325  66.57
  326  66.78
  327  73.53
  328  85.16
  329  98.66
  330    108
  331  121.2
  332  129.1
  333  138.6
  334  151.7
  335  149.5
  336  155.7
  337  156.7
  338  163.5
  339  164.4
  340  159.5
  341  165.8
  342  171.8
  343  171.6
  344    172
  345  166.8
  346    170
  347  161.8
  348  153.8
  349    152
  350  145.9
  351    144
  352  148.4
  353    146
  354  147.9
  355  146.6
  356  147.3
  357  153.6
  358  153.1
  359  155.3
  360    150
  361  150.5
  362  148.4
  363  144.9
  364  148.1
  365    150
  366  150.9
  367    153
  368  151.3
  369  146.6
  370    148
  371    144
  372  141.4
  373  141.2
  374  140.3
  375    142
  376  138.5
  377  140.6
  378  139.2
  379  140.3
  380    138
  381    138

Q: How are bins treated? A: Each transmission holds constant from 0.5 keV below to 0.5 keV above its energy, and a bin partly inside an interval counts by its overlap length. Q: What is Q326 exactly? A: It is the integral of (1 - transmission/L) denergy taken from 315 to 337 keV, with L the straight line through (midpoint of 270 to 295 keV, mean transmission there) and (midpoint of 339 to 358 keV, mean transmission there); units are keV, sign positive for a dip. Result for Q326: 5.7 keV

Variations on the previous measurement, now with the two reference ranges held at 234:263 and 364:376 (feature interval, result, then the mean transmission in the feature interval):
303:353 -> 9.52 keV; 121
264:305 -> 9.13 keV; 119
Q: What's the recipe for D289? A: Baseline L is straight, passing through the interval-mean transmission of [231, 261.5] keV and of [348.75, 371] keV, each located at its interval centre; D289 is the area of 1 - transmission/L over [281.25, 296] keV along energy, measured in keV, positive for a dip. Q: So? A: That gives 4.4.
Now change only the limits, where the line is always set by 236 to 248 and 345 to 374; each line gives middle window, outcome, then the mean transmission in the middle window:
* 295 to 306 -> 6.2 keV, 68.2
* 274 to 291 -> 2.4 keV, 136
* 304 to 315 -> 4.6 keV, 90.1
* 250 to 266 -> 1.0 keV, 150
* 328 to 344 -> 0.7 keV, 146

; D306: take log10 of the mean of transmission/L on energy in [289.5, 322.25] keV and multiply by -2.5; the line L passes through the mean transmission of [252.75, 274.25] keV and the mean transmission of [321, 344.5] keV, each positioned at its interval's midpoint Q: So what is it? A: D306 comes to 0.460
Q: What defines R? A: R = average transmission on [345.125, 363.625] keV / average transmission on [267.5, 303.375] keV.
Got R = 1.3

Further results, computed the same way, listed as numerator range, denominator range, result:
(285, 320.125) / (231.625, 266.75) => 0.59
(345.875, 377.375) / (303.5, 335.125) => 1.49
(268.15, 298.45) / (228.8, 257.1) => 0.80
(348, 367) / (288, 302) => 1.86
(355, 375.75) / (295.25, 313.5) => 1.91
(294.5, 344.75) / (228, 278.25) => 0.68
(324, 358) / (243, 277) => 0.91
